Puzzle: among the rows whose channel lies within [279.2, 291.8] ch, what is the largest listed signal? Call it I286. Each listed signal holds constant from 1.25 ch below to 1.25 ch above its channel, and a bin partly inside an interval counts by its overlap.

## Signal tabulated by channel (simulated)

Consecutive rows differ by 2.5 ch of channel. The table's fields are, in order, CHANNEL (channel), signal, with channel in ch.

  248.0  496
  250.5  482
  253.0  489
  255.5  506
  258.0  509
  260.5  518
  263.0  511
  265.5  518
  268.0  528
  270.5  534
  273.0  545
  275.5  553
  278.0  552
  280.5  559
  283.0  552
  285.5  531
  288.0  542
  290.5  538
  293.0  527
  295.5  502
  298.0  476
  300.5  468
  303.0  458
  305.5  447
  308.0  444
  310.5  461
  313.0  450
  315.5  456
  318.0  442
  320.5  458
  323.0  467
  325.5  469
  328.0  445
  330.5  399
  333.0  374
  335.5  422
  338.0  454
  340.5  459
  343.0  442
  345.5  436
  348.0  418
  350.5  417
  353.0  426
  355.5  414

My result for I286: 559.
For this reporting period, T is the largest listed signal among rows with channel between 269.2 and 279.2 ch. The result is 553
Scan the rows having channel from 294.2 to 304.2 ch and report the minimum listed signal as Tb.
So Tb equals 458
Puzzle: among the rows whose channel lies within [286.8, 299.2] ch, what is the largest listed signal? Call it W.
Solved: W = 542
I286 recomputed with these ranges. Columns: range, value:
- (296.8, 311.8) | 476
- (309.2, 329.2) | 469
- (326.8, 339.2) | 454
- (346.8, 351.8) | 418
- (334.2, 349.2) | 459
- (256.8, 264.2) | 518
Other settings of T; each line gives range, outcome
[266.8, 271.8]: 534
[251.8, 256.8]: 506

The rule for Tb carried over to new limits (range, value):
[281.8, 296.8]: 502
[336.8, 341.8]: 454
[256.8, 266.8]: 509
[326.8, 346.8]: 374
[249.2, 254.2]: 482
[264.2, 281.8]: 518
